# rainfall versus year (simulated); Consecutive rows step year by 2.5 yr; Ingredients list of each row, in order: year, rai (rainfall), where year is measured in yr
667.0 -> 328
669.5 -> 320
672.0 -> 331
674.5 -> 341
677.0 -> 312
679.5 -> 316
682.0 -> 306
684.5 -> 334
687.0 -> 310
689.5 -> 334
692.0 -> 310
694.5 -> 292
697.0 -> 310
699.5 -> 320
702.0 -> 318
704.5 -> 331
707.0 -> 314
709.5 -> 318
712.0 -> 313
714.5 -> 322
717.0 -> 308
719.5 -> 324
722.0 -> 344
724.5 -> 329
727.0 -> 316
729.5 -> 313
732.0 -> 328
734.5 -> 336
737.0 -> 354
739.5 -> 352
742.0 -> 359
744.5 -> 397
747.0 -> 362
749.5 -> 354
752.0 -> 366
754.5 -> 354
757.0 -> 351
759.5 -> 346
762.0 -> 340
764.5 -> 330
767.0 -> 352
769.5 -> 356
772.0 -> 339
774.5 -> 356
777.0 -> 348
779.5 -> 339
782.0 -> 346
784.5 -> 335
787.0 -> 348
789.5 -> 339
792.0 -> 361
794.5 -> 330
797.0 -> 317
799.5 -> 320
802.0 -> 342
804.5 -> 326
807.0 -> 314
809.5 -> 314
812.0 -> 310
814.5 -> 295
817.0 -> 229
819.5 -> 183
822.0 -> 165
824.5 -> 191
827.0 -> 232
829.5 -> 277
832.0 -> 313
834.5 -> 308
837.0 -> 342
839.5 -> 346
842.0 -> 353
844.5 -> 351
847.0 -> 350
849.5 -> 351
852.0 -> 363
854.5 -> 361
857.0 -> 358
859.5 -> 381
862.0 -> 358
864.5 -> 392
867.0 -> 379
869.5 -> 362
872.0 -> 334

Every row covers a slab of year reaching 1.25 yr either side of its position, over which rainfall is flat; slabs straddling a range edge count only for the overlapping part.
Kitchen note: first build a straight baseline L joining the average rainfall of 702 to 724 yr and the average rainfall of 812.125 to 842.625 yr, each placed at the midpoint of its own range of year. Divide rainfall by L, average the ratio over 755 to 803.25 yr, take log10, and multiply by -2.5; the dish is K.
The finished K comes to -0.17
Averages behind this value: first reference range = 322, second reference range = 269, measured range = 342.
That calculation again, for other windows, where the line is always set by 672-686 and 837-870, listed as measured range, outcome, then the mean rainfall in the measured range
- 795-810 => 0.09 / 323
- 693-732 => 0.04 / 318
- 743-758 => -0.08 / 364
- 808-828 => 0.41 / 241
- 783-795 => 0.01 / 343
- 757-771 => -0.01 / 345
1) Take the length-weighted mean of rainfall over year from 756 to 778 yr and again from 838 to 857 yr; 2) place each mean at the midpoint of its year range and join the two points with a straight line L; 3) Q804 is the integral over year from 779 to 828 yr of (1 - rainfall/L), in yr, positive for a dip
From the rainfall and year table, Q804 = 7.43 yr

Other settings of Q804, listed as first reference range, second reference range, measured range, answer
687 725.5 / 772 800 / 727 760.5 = -2.2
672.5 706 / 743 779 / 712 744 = 0.4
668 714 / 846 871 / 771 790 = 0.0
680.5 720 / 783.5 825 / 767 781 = -2.1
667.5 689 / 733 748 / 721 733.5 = 0.9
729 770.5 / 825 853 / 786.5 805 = 0.0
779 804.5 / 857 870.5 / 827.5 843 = 1.8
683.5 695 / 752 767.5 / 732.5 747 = -0.8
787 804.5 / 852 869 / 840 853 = 0.4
